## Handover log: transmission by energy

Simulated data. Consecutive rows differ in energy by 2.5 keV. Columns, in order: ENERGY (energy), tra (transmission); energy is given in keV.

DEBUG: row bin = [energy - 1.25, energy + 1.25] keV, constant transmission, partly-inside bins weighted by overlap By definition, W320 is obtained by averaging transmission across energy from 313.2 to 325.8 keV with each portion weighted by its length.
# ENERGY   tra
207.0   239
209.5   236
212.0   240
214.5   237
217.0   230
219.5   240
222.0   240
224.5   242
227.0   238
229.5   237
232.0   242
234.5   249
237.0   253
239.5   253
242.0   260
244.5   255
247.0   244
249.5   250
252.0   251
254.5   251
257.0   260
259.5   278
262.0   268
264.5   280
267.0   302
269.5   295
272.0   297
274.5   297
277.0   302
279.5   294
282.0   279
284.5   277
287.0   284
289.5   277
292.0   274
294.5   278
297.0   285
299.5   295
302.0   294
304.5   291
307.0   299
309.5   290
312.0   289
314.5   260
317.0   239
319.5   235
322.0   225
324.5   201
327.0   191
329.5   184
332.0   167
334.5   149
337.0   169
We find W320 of 232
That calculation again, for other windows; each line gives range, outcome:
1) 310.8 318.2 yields 263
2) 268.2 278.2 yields 298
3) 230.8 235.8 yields 246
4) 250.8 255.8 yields 251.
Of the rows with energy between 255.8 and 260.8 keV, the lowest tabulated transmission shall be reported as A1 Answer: 260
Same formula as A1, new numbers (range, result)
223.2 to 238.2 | 237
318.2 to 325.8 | 201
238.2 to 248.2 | 244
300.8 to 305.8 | 291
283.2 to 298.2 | 274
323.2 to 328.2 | 191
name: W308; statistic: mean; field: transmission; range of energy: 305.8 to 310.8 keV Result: 294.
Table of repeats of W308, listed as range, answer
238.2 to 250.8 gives 252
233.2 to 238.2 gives 251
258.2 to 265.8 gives 275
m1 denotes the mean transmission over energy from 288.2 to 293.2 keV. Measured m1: 276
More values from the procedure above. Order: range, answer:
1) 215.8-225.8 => 238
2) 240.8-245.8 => 257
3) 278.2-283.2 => 287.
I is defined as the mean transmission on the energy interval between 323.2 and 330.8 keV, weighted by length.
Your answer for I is 192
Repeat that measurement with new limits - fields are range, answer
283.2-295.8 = 278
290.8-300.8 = 283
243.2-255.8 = 250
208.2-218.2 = 236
